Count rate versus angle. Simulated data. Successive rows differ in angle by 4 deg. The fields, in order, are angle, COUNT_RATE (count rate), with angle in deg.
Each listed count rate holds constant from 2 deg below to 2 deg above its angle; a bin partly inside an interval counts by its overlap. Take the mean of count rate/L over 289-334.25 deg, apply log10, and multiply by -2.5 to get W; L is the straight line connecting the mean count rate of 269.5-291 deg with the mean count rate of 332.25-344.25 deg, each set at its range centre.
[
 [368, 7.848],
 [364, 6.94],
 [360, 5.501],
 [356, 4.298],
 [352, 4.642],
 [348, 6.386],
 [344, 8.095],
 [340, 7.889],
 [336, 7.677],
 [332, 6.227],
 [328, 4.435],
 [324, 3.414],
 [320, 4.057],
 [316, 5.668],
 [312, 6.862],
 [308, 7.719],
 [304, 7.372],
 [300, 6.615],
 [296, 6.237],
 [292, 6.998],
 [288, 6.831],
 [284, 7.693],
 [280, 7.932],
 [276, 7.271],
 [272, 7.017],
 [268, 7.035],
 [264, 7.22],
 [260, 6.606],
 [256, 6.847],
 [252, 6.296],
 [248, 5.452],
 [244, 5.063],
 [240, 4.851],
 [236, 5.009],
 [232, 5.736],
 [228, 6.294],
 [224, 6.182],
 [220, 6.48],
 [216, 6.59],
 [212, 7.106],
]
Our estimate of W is 0.24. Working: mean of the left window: 7.33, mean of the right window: 7.61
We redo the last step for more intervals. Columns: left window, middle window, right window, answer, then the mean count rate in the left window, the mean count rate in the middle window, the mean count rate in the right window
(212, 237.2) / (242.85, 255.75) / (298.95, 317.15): 0.10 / 6.17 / 5.81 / 6.91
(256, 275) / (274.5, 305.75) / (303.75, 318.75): -0.04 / 6.97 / 7.11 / 6.71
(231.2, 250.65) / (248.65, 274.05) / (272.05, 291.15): -0.08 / 5.23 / 6.76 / 7.36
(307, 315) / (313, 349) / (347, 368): 0.07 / 7.03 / 6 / 5.73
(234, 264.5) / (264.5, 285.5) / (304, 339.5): -0.24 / 5.85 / 7.37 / 5.94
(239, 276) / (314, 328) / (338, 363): 0.38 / 6.36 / 4.39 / 6.17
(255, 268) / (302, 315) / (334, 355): -0.05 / 6.92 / 7.19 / 6.81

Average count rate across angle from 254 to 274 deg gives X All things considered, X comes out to 6.95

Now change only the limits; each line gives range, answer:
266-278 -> 7.11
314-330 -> 4.39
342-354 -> 6.37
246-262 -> 6.3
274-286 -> 7.63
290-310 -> 6.99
